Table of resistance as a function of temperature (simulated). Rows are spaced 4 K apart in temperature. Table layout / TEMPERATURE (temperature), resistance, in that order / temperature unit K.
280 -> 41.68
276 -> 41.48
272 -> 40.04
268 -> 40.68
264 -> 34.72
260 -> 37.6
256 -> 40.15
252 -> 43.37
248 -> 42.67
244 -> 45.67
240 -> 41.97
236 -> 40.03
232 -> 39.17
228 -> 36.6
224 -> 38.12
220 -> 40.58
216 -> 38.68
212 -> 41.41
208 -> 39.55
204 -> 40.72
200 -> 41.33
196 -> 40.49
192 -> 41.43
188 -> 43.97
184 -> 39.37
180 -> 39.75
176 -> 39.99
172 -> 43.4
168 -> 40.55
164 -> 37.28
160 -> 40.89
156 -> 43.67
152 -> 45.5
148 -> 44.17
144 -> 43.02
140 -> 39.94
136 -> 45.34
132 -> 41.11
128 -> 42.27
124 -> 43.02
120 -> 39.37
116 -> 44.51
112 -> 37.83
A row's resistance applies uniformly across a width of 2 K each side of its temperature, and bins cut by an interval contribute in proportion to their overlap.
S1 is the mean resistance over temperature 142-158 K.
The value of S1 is 44.1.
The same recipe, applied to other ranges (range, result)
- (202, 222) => 40.2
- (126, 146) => 42.3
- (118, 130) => 41.6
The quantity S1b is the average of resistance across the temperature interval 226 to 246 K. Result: 40.7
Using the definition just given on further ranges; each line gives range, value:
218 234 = 38.6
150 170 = 41.6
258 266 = 36.2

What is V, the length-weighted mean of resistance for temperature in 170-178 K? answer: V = 41.7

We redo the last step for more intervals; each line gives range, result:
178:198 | 41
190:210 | 40.7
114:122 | 41.9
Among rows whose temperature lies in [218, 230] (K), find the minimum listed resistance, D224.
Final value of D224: 36.6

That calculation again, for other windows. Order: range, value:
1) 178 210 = 39.37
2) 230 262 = 37.6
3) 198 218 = 38.68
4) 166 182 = 39.75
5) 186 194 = 41.43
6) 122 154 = 39.94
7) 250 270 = 34.72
